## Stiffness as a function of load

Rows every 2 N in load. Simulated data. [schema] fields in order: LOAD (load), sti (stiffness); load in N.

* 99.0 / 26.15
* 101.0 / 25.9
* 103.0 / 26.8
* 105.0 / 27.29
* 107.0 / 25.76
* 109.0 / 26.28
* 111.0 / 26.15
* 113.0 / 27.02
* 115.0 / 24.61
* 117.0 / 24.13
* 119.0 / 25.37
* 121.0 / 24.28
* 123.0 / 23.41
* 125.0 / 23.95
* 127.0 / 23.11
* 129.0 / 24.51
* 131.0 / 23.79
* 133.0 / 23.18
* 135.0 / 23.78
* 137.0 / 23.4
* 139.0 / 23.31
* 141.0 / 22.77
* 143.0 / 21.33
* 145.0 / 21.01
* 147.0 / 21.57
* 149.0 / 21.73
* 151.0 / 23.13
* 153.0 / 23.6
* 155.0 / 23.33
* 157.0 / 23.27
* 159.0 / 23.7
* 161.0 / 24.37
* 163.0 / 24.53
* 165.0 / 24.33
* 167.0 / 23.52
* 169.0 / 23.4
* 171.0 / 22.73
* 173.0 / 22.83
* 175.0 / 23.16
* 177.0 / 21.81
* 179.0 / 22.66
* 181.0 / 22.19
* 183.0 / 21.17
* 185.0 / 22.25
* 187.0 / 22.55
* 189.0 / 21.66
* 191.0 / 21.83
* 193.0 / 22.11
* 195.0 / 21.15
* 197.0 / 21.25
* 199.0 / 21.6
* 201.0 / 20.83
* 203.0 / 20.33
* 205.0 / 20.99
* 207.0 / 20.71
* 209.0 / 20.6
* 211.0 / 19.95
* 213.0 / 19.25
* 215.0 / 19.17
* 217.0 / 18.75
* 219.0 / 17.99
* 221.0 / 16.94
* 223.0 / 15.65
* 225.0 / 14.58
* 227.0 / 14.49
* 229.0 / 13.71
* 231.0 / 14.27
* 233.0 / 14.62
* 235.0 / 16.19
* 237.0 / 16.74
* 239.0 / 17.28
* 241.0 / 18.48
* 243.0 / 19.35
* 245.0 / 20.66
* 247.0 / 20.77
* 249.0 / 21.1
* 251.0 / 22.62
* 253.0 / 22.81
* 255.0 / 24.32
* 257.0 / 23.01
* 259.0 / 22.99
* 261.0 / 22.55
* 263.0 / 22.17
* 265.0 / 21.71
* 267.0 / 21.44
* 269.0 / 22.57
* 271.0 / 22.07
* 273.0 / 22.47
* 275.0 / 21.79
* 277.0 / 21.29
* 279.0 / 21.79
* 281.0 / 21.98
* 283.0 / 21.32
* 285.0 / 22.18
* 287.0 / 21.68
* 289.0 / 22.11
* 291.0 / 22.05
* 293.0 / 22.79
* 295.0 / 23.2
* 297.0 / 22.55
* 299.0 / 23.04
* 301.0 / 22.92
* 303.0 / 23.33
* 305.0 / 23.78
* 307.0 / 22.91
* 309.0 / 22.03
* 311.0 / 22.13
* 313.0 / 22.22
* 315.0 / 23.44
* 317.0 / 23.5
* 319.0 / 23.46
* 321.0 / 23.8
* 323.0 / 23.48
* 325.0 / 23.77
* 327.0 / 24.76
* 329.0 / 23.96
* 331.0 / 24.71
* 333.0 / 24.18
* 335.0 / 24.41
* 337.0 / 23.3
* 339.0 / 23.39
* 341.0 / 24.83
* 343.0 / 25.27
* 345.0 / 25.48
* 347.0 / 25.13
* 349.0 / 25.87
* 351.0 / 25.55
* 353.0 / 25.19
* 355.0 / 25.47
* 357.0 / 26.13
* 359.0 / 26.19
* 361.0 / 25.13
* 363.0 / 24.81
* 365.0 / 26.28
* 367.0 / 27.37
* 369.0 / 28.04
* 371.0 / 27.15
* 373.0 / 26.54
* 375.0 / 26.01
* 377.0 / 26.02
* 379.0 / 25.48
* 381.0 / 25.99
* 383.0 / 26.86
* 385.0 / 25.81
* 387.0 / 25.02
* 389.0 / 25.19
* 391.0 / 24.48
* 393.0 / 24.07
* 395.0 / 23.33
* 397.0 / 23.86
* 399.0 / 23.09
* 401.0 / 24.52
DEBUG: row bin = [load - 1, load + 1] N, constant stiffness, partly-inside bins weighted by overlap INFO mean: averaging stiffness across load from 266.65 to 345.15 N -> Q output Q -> 23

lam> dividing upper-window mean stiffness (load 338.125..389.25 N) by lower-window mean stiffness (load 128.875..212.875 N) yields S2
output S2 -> 1.2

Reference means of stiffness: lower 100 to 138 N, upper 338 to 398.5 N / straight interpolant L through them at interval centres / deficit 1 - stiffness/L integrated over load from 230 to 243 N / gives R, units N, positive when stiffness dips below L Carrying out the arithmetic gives 4.5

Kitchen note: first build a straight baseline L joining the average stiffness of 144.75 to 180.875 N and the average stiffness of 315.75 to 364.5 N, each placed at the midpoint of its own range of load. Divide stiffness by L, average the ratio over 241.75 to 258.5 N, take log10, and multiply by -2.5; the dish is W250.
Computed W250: 0.10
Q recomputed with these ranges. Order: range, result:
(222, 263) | 18.9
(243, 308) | 22.3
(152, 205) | 22.5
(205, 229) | 18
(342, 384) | 26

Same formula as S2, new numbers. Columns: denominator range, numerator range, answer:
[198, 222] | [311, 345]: 1.21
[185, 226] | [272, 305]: 1.12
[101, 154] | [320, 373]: 1.04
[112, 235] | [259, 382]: 1.11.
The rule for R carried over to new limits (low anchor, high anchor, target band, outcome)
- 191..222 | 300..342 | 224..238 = 4.0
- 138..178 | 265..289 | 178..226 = 4.9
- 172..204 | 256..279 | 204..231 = 5.1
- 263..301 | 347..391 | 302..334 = 0.3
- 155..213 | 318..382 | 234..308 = 6.6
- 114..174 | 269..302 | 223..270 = 6.5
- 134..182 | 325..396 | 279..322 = 3.4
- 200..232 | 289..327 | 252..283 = -2.2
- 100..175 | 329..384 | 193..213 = 3.0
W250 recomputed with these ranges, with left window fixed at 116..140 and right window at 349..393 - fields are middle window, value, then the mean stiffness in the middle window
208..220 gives 0.263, 19.3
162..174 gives 0.029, 23.6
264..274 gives 0.138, 22.1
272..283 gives 0.153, 21.8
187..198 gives 0.128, 21.7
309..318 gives 0.121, 22.7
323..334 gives 0.058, 24.2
